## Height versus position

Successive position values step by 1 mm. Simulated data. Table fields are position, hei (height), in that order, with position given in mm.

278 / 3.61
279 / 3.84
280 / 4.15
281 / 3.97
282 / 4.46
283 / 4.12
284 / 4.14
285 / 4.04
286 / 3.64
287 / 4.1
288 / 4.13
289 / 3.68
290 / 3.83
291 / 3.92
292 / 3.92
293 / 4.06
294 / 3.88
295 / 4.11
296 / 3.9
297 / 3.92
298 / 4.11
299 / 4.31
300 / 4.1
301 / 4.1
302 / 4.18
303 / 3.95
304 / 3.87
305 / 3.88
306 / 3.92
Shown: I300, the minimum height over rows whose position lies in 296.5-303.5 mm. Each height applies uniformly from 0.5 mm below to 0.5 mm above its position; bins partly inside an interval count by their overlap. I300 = 3.92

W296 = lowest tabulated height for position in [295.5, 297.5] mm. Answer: 3.9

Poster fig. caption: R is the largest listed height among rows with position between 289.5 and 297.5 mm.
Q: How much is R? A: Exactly 4.11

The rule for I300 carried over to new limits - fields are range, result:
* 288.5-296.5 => 3.68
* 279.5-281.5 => 3.97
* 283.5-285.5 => 4.04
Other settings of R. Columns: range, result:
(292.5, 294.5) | 4.06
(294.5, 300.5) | 4.31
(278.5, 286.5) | 4.46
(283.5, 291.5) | 4.14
